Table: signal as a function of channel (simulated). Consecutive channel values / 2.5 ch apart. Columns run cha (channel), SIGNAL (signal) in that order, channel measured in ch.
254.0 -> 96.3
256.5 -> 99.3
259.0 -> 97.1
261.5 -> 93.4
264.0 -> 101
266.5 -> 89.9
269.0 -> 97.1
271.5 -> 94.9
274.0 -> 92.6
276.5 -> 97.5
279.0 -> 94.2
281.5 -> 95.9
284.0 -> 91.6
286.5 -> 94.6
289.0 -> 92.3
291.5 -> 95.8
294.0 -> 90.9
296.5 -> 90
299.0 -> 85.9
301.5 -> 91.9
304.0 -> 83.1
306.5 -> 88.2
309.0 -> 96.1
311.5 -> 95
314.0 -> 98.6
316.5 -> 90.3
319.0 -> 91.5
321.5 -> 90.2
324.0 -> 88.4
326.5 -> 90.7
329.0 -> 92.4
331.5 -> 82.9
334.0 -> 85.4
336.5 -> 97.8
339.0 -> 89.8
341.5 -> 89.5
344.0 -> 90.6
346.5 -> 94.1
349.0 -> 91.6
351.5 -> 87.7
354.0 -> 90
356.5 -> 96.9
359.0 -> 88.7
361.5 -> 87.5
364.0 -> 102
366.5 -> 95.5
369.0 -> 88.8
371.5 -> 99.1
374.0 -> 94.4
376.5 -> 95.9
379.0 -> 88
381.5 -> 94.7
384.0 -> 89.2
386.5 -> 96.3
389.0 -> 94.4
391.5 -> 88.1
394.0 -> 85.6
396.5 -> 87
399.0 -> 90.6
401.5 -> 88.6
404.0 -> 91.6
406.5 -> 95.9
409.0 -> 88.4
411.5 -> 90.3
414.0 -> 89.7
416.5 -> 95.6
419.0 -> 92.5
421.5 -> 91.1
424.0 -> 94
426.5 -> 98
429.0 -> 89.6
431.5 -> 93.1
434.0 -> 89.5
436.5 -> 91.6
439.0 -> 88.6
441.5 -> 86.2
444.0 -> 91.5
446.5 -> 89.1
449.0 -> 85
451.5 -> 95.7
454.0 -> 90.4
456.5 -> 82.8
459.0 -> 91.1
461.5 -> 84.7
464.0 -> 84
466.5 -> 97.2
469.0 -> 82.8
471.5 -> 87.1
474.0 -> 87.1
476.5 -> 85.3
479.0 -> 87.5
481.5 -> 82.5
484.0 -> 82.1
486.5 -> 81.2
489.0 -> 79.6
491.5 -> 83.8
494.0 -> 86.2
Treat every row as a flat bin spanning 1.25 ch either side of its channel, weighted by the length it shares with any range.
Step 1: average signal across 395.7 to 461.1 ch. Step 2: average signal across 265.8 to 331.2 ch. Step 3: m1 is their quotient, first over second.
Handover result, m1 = 0.98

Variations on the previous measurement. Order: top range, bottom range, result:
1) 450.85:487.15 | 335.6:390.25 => 0.93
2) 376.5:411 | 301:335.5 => 1.01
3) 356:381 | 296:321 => 1.03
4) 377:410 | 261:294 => 0.96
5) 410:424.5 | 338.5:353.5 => 1.02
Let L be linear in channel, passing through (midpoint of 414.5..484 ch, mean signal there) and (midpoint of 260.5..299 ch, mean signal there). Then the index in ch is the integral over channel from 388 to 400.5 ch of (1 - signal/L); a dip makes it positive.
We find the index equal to 0.2 ch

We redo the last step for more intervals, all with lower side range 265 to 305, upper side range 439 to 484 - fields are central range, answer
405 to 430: -1.1 ch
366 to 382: -0.7 ch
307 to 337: 0.0 ch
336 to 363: -0.2 ch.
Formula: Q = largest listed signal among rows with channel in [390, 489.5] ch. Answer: 98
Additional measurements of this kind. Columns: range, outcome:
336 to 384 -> 102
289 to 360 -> 98.6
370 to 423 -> 99.1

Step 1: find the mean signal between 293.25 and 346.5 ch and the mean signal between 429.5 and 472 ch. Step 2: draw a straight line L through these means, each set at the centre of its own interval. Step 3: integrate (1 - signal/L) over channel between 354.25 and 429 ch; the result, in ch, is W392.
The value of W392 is -2.2 ch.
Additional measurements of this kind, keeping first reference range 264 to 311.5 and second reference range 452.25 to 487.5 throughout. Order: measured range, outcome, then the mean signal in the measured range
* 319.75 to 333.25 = 0.4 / 88.9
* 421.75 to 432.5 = -0.7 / 93.4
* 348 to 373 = -0.7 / 92.8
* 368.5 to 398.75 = -0.8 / 91.8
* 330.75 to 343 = 0.2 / 89.4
